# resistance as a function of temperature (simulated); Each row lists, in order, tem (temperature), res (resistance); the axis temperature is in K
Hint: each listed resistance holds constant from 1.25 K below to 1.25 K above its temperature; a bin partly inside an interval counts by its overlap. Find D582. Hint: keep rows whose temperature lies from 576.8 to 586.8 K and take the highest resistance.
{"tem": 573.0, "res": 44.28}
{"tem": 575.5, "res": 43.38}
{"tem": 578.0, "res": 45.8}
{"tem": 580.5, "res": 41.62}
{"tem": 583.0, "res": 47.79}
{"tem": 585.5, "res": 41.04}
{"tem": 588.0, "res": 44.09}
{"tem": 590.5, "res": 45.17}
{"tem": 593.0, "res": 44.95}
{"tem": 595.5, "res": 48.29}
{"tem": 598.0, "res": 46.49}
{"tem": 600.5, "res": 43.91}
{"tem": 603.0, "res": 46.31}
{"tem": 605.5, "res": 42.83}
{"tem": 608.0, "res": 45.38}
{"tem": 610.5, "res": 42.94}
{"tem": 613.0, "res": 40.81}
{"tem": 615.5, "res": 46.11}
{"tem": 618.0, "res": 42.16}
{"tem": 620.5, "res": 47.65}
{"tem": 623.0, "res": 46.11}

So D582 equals 47.79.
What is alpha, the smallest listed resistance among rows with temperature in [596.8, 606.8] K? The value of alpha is 42.83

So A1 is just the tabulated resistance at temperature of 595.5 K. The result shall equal 48.29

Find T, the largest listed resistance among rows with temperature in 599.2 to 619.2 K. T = 46.31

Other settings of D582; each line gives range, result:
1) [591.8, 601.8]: 48.29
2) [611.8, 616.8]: 46.11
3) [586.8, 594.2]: 45.17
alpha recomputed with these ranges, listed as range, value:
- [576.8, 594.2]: 41.04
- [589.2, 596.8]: 44.95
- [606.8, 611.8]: 42.94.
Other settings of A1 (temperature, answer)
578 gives 45.8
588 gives 44.09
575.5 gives 43.38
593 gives 44.95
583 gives 47.79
